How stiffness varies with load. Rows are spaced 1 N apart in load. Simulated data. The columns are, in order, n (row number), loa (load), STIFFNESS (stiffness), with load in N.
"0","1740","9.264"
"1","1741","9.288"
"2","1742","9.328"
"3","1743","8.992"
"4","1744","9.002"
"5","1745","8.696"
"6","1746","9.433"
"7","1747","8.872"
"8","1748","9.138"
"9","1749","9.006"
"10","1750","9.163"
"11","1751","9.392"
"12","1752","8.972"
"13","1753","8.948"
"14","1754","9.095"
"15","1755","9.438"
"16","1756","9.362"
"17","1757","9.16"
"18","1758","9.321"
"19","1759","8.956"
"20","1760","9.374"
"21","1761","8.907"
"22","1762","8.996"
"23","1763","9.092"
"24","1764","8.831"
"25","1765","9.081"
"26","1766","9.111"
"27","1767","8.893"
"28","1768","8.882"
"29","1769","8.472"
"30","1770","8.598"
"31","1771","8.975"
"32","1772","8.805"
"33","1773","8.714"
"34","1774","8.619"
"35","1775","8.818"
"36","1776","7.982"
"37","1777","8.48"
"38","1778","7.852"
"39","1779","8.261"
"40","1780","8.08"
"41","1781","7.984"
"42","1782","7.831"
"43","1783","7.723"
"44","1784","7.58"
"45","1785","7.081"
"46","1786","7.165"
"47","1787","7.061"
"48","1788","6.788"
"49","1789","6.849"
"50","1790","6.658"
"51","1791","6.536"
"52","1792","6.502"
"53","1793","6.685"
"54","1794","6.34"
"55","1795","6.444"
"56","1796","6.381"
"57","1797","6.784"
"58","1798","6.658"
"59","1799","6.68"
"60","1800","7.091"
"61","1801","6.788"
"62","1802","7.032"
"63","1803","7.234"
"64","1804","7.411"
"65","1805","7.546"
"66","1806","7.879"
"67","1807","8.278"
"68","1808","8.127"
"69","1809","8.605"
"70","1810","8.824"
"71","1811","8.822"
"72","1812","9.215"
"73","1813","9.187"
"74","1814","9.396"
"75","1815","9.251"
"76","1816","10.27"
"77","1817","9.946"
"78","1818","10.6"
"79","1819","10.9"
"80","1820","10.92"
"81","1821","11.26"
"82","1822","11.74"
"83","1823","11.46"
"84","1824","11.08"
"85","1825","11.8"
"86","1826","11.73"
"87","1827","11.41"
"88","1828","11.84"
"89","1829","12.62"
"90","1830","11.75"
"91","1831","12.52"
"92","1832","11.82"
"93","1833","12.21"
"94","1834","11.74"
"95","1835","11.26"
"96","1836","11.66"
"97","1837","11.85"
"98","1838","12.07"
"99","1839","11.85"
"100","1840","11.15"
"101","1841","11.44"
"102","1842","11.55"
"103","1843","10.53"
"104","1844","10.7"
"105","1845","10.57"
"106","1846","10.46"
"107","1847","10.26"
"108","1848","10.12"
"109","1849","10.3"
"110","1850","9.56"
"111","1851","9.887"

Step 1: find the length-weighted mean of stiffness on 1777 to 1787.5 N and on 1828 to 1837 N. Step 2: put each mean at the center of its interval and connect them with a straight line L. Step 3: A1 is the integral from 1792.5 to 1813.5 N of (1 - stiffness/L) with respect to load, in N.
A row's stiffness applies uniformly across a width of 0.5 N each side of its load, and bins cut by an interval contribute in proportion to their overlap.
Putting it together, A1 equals 4.3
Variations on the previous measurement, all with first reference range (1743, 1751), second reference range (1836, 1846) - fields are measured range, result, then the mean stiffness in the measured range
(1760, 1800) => 8.0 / 7.84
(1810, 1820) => 0.9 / 9.75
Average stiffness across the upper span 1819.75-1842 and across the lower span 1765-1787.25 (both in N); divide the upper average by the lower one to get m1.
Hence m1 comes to 1.42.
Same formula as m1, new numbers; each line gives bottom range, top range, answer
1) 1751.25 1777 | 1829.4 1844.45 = 1.30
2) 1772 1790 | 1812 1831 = 1.40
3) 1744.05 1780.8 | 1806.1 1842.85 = 1.22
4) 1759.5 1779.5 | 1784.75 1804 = 0.78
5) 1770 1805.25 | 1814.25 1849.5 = 1.51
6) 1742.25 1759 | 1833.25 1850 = 1.21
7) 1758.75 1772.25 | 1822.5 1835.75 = 1.32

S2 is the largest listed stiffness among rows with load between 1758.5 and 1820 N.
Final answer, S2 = 10.92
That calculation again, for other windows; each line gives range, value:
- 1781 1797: 7.984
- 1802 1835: 12.62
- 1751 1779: 9.438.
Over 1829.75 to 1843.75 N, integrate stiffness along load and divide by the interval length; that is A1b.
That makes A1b 11.7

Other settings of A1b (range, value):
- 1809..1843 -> 11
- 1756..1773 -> 8.97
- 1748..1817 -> 8.2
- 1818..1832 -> 11.6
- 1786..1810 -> 7.1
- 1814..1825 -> 10.7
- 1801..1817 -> 8.47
